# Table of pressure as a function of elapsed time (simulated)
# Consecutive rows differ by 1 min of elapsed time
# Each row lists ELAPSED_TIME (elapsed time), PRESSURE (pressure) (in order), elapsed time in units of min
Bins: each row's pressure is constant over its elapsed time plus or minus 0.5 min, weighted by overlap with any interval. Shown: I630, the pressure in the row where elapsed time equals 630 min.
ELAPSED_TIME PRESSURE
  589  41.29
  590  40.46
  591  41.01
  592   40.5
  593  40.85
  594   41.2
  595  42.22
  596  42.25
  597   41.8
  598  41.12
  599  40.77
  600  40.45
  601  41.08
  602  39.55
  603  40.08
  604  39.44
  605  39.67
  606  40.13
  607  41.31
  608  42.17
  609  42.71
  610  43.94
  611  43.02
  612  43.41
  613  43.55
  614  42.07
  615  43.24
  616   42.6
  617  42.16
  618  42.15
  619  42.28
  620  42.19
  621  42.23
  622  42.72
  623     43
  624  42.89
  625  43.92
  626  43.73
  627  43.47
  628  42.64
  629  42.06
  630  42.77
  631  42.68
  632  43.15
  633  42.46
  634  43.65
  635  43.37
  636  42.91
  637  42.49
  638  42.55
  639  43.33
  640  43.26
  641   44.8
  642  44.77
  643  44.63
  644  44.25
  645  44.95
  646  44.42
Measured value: 42.77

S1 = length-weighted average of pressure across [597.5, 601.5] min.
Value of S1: 40.9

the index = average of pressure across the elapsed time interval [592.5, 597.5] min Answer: 41.7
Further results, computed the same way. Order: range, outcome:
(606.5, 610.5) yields 42.5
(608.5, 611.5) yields 43.2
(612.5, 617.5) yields 42.7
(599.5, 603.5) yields 40.3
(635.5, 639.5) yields 42.8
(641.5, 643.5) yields 44.7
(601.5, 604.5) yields 39.7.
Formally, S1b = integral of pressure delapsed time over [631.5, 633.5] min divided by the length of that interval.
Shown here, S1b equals 42.8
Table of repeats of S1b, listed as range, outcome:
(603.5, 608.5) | 40.5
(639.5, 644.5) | 44.3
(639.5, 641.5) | 44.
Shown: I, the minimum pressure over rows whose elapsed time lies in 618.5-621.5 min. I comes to 42.19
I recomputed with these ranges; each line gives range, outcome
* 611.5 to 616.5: 42.07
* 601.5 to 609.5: 39.44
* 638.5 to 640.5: 43.26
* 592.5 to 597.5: 40.85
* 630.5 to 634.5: 42.46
